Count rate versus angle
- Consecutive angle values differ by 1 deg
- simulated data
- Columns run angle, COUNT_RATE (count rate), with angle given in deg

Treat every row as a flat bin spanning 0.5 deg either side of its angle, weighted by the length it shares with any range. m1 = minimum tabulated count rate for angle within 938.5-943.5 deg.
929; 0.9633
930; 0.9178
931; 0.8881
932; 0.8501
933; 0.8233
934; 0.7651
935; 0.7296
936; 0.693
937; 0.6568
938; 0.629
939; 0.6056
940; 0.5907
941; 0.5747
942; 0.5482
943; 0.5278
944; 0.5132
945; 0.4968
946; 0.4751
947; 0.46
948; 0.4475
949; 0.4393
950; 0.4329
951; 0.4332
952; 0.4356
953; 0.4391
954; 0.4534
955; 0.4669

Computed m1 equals 0.5278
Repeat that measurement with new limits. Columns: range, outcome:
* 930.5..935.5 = 0.7296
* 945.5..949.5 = 0.4393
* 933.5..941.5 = 0.5747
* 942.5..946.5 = 0.4751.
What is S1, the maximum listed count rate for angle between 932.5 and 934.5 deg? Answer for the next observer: 0.8233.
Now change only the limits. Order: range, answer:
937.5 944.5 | 0.629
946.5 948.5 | 0.46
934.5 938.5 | 0.7296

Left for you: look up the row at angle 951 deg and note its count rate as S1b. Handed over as 0.4332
